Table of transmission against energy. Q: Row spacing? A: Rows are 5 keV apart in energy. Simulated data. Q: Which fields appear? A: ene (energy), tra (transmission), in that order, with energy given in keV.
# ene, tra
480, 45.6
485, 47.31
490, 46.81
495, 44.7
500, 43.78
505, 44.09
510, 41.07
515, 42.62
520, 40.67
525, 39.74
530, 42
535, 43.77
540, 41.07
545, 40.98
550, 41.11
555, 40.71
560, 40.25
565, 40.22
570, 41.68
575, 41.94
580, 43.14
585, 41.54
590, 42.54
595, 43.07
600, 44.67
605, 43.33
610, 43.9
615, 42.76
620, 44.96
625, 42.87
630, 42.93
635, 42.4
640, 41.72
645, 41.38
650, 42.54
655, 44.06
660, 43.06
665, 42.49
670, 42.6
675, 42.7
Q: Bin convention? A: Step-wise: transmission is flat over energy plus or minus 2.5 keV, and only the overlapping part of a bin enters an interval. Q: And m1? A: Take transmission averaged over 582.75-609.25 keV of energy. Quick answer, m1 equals 43.1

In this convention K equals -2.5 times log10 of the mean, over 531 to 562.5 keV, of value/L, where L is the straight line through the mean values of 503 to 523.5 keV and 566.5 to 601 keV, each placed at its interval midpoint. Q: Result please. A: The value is 0.02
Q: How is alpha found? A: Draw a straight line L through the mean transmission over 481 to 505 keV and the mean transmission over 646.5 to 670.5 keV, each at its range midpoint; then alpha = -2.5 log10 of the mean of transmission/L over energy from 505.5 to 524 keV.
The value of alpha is 0.09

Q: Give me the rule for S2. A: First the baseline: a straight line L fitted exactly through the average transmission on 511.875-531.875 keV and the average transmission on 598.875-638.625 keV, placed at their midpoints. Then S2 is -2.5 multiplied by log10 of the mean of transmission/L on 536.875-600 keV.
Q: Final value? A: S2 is 0.02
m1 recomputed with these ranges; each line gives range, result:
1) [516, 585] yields 41.4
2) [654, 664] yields 43.3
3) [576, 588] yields 42.3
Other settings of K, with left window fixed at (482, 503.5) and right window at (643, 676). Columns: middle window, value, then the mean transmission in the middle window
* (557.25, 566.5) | 0.106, 40.2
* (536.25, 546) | 0.085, 41.4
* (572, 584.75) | 0.045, 42.3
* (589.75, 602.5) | 0.005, 43.6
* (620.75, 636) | 0.006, 43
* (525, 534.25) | 0.081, 41.7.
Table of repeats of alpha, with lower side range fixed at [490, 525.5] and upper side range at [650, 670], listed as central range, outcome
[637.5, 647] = 0.038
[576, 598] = 0.009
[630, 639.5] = 0.016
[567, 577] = 0.031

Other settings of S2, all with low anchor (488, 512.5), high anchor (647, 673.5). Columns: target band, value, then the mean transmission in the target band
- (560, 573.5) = 0.07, 40.9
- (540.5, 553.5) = 0.07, 41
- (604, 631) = -0.01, 43.5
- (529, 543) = 0.04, 42.3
